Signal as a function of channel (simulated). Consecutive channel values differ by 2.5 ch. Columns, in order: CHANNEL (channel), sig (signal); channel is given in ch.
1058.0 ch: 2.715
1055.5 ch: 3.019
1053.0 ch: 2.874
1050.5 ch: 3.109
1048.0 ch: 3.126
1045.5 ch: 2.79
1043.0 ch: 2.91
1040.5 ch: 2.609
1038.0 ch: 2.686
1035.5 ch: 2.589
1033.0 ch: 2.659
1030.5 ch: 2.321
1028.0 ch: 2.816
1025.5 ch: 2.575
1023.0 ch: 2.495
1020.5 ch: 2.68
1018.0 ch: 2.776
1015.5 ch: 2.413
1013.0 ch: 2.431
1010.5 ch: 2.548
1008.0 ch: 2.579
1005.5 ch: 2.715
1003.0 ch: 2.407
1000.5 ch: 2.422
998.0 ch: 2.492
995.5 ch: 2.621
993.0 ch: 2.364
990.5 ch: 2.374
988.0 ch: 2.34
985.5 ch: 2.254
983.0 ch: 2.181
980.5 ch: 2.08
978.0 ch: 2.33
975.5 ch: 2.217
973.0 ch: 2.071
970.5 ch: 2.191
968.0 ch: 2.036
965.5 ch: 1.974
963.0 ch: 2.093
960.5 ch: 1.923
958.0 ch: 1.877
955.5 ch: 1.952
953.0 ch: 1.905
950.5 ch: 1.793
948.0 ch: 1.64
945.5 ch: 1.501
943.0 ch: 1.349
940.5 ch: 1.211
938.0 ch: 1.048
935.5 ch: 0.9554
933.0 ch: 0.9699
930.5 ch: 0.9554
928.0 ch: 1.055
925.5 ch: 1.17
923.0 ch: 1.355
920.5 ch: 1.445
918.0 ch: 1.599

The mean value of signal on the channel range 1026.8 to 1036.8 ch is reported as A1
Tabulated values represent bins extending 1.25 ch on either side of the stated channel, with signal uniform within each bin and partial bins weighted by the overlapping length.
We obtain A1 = 2.6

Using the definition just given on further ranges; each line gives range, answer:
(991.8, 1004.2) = 2.46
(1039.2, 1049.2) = 2.86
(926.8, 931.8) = 1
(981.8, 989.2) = 2.26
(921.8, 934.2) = 1.1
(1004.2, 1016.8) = 2.54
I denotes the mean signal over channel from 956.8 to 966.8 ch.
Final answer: 1.97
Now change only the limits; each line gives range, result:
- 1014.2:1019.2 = 2.59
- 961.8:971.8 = 2.07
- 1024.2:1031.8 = 2.57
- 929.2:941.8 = 1.03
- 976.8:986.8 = 2.21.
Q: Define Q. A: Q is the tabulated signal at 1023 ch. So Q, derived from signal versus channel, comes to 2.495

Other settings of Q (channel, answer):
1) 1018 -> 2.776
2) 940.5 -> 1.211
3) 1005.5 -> 2.715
